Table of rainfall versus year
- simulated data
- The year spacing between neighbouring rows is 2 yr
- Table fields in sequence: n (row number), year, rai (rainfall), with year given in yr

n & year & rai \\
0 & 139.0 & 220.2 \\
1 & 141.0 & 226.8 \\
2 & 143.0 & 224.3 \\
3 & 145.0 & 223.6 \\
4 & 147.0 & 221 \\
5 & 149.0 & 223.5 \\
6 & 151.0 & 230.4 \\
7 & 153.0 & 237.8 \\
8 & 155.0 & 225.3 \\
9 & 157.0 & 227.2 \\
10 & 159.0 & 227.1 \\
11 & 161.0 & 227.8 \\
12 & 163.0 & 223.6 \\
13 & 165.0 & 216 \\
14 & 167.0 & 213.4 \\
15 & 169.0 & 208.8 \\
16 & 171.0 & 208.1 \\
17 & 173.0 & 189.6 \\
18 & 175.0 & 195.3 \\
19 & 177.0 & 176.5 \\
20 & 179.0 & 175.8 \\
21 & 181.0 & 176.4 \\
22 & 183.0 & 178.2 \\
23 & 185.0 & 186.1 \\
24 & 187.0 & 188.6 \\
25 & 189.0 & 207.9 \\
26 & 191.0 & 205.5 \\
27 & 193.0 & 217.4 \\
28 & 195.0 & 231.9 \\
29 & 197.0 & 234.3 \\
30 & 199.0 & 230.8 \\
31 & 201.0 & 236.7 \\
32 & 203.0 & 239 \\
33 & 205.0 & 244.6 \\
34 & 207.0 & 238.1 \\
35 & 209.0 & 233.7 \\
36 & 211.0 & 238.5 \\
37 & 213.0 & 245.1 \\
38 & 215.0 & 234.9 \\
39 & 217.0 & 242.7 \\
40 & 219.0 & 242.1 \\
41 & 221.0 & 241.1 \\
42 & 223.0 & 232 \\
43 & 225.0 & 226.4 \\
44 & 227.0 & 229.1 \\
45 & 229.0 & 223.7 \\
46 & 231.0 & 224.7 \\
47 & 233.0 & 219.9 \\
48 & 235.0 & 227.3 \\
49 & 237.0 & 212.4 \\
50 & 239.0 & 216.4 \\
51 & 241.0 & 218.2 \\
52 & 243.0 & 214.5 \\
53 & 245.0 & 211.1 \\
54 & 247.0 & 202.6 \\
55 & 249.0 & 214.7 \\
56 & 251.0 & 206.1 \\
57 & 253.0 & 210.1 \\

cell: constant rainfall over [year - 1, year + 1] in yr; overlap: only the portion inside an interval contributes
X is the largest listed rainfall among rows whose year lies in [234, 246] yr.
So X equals 227.3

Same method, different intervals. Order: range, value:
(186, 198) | 234.3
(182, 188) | 188.6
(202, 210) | 244.6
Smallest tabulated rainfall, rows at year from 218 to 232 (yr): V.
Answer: 223.7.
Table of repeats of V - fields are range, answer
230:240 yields 212.4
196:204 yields 230.8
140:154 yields 221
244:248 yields 202.6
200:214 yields 233.7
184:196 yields 186.1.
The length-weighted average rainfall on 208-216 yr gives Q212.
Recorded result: 238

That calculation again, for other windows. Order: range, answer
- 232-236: 224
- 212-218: 241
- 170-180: 189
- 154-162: 227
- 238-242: 217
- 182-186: 182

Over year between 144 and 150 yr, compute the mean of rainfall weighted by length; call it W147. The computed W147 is 223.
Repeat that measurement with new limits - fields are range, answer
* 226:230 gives 226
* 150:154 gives 234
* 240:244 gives 216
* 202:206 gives 242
